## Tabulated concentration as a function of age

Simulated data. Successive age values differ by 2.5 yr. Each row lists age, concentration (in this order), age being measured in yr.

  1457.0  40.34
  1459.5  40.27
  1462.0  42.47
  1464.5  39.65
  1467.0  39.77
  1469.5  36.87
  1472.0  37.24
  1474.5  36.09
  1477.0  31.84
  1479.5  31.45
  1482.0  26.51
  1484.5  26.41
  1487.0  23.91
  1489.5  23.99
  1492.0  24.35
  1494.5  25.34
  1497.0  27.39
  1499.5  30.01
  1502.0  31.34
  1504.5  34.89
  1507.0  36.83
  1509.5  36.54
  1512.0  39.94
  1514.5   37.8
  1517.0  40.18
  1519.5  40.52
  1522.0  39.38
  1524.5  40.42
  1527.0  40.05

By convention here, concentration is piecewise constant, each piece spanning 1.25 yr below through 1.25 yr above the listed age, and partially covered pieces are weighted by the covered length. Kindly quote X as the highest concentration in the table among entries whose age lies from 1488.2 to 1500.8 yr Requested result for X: 30.01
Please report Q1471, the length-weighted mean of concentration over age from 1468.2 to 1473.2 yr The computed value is 37.1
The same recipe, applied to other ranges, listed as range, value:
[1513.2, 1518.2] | 39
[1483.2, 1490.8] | 24.8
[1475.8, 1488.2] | 28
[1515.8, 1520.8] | 40.3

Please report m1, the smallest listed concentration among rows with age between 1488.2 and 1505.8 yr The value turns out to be 23.99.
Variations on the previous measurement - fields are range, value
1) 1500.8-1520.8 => 31.34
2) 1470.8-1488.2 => 23.91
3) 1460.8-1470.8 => 36.87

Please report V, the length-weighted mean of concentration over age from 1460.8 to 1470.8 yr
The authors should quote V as 39.7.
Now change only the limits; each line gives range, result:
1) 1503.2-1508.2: 35.8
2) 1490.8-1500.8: 26.8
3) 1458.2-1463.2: 41.3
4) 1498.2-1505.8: 32.1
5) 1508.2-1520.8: 39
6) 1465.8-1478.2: 36.4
